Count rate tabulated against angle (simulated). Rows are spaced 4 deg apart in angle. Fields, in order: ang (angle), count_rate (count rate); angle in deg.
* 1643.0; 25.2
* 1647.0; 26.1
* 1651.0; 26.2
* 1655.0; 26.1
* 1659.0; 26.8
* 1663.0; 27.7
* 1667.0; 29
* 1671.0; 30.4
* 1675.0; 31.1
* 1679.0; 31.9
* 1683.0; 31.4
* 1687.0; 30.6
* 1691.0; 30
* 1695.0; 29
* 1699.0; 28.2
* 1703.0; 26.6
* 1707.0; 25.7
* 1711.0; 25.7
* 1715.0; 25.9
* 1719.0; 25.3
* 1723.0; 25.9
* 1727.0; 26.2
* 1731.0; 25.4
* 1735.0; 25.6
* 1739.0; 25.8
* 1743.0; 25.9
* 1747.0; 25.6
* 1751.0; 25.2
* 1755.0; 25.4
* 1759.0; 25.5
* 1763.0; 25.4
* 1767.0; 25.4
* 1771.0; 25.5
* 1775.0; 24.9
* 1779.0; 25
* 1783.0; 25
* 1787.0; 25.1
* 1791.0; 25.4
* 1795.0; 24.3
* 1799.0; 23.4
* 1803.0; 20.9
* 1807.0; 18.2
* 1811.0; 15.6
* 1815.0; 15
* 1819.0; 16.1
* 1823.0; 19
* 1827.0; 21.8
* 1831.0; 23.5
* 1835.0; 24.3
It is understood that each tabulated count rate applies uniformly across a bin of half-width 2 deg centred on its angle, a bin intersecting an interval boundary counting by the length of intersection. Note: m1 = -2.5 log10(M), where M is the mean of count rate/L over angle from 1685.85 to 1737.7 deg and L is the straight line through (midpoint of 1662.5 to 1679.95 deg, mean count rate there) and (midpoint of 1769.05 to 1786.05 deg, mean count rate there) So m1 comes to 0.05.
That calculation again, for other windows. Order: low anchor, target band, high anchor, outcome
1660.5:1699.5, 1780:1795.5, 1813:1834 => -0.141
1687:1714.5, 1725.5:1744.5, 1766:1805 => 0.025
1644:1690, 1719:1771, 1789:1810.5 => -0.036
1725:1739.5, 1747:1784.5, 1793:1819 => -0.113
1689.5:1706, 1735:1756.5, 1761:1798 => 0.033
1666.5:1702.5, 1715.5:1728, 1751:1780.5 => 0.085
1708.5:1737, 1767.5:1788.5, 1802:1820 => -0.234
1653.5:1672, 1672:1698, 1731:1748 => -0.123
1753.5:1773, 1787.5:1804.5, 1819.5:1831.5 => -0.040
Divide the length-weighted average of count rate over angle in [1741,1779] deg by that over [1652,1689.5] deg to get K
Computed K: 0.86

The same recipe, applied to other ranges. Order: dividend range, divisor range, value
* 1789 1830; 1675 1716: 0.70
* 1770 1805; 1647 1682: 0.85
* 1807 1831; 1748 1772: 0.71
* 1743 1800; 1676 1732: 0.90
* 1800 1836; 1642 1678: 0.70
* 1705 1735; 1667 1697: 0.84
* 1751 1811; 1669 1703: 0.80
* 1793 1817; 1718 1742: 0.76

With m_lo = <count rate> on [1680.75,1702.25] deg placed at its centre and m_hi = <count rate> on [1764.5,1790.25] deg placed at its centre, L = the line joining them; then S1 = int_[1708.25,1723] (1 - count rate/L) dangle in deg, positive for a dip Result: 1.42 deg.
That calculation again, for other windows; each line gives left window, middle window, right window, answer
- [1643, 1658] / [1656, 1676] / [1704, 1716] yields -2.1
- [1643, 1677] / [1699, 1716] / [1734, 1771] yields 0.2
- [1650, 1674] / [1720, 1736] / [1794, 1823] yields -1.3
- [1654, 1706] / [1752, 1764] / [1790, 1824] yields -1.1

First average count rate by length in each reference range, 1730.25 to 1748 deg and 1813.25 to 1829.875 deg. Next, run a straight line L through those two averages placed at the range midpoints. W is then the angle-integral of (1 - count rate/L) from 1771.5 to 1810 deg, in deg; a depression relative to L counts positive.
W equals -4.3 deg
